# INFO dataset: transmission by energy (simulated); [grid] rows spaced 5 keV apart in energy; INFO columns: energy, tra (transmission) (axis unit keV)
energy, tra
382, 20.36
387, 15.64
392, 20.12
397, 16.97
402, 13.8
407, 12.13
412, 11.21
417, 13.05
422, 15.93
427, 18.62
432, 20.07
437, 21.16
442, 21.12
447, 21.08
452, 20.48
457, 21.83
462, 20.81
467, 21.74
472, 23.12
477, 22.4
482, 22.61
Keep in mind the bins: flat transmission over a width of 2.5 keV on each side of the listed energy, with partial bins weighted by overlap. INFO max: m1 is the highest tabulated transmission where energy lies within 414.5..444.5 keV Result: 21.16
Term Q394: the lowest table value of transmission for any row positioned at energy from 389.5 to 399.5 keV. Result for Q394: 16.97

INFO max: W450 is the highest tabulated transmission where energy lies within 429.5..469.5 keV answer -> 21.83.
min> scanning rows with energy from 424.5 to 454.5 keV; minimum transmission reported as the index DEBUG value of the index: 18.62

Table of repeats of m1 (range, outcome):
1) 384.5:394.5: 20.12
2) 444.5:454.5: 21.08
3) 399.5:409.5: 13.8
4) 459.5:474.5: 23.12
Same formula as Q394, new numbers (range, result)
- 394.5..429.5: 11.21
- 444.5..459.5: 20.48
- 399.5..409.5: 12.13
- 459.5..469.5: 20.81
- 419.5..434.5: 15.93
